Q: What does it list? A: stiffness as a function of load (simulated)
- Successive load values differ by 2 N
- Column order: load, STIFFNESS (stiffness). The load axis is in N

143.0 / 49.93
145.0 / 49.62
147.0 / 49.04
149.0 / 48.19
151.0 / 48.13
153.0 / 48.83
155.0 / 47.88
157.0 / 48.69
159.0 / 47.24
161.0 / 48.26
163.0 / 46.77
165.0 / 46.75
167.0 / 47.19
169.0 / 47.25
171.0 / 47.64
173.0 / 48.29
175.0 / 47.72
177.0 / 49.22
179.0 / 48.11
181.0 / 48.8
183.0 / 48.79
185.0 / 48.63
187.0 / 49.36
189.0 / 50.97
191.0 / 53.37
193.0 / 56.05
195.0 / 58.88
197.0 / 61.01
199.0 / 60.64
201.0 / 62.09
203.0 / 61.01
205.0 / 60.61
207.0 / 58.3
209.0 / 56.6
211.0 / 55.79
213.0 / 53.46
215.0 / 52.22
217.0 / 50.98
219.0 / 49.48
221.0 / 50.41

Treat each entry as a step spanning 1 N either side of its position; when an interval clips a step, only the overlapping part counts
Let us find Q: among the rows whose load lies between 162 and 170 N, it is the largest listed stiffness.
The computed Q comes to 47.25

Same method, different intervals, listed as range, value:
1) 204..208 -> 60.61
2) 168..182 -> 49.22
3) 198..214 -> 62.09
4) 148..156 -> 48.83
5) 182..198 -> 61.01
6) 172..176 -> 48.29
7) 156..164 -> 48.69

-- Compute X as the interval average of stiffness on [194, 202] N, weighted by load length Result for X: 60.7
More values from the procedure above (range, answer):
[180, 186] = 48.7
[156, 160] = 48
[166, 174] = 47.6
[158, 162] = 47.8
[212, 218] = 52.2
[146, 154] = 48.5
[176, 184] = 48.7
